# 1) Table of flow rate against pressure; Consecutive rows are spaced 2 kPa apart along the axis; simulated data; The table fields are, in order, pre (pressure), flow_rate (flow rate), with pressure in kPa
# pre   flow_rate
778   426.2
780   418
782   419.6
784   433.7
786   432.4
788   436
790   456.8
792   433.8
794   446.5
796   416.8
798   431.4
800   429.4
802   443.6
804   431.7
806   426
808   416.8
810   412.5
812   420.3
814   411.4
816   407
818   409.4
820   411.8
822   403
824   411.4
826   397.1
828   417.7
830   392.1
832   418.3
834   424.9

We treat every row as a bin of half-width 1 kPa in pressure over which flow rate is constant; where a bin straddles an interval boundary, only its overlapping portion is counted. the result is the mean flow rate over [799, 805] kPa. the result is 435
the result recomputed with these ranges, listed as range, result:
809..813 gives 416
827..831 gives 405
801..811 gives 426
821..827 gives 404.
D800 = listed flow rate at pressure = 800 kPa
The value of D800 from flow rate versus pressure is 429.4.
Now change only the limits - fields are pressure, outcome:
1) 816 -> 407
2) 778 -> 426.2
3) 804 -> 431.7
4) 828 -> 417.7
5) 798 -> 431.4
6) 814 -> 411.4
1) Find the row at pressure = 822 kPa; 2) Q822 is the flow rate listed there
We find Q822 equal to 403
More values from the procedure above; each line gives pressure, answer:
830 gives 392.1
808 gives 416.8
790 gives 456.8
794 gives 446.5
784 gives 433.7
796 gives 416.8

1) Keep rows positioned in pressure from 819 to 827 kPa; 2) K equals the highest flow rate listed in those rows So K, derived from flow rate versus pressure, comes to 411.8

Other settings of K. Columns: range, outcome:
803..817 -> 431.7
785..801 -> 456.8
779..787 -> 433.7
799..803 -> 443.6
